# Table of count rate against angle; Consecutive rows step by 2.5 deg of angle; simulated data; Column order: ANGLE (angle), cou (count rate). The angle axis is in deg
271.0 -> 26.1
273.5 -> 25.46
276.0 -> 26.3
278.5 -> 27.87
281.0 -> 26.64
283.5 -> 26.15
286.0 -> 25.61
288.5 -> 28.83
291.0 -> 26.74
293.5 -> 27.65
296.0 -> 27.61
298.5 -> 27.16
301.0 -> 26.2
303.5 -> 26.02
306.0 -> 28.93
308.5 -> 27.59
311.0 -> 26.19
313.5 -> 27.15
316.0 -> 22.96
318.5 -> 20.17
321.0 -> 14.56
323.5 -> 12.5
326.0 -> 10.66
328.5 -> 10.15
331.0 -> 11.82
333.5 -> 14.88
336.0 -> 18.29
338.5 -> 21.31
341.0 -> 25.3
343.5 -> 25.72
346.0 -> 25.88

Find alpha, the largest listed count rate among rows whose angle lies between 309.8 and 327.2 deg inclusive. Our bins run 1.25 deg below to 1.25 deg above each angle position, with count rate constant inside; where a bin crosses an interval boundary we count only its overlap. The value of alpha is 27.15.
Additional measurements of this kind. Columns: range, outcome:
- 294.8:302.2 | 27.61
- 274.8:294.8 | 28.83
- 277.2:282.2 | 27.87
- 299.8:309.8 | 28.93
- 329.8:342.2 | 25.3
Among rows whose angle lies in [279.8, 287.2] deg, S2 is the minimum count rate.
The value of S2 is 25.61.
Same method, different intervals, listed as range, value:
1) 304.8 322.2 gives 14.56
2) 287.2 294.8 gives 26.74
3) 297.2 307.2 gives 26.02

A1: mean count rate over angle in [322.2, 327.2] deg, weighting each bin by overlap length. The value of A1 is 11.6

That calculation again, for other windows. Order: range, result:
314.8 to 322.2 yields 19.2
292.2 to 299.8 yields 27.5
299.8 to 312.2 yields 27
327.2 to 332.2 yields 11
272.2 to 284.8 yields 26.5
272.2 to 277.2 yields 25.9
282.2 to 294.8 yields 27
